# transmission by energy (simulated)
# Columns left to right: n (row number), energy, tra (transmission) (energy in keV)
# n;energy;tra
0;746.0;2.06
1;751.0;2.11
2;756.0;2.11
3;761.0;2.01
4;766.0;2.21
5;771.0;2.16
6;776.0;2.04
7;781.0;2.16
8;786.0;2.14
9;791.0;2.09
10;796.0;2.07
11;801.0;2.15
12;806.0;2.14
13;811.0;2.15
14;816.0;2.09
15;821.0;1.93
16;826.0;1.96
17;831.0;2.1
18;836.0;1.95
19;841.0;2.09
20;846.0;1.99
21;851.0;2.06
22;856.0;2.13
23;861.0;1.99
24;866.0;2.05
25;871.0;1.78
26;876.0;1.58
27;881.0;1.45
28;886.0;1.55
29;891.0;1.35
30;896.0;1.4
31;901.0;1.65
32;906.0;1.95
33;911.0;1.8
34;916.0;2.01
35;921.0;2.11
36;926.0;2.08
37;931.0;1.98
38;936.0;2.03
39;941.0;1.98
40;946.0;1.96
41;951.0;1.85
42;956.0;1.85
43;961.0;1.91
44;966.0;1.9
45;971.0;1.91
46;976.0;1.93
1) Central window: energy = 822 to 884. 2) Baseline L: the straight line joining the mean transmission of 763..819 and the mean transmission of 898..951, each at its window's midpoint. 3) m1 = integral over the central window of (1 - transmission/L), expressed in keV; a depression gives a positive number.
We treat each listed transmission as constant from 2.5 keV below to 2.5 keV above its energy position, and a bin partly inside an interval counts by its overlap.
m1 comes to 3.58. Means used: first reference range 2.12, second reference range 1.94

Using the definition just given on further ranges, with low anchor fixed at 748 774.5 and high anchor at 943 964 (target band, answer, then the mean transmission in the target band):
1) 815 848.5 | 0.37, 2.01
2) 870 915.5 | 7.86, 1.62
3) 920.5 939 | -1.15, 2.04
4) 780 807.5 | -0.58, 2.12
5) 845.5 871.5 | -0.18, 2.02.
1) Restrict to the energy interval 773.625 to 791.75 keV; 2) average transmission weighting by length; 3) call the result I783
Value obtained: 2.11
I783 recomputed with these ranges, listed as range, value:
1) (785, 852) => 2.06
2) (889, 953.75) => 1.86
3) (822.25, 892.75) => 1.87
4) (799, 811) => 2.15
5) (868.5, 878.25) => 1.68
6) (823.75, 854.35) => 2.03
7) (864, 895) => 1.61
